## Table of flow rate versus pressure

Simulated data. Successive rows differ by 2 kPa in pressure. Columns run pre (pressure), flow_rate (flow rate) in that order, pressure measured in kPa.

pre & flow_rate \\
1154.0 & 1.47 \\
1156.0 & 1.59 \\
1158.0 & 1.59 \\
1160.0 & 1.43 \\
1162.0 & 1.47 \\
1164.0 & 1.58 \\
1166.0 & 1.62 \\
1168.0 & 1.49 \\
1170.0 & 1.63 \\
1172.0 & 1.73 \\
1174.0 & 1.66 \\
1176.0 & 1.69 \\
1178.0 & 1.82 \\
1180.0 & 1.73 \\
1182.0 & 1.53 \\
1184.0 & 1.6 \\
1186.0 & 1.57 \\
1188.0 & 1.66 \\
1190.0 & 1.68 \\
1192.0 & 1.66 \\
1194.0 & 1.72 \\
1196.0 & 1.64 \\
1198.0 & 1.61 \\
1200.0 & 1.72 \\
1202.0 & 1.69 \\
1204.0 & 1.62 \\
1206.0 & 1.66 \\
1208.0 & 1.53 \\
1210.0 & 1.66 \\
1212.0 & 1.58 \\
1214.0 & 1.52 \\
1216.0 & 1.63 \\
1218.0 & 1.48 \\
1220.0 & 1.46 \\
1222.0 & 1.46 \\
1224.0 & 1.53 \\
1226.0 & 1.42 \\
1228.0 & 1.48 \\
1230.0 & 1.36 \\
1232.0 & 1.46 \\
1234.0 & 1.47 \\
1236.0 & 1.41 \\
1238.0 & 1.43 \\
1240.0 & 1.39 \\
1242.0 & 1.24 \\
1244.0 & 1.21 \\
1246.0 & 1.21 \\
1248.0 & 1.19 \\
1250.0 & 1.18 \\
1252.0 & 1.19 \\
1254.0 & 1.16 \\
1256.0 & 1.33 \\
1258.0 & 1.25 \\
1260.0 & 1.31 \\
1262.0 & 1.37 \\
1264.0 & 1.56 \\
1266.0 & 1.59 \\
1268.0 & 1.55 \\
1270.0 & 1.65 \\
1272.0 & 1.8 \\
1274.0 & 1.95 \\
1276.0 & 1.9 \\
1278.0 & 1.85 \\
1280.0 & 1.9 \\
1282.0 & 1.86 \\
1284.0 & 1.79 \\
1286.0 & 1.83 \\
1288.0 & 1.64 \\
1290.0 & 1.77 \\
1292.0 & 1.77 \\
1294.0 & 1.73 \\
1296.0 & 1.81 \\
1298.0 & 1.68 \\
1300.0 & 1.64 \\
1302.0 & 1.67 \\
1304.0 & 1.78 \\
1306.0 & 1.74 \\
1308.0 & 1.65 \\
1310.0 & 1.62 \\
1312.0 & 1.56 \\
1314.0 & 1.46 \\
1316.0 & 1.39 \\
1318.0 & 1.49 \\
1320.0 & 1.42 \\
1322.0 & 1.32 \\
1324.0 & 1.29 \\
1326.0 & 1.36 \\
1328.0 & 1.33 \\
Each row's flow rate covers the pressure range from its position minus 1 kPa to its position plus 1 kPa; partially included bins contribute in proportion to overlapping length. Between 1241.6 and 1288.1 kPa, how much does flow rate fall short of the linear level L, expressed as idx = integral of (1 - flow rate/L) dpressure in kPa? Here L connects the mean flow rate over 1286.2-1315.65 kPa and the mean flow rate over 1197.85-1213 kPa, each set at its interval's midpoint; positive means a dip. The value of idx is 3.9 kPa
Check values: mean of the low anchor 1.64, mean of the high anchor 1.68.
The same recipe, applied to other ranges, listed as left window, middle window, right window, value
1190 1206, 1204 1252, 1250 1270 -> 3.0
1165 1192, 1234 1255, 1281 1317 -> 5.0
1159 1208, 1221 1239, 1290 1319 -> 2.1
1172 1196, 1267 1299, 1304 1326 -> -5.0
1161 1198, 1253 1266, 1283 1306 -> 2.7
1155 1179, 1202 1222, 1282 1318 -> 0.7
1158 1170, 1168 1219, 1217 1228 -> -4.6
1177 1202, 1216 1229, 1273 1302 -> 1.7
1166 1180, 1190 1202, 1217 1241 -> -0.7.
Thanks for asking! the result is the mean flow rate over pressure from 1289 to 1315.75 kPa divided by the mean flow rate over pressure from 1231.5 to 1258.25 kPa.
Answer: 1.30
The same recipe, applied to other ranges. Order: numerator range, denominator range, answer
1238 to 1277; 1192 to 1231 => 0.91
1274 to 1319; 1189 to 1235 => 1.09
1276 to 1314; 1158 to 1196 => 1.07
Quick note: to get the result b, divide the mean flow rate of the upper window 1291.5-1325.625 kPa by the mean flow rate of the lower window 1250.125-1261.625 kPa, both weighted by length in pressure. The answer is 1.27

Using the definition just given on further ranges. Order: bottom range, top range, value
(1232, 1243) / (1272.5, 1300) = 1.29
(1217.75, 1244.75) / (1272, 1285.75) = 1.32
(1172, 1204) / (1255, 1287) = 0.99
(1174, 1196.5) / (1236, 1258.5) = 0.76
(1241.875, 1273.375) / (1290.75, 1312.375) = 1.24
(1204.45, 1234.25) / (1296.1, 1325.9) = 1.02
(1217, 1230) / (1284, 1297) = 1.20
